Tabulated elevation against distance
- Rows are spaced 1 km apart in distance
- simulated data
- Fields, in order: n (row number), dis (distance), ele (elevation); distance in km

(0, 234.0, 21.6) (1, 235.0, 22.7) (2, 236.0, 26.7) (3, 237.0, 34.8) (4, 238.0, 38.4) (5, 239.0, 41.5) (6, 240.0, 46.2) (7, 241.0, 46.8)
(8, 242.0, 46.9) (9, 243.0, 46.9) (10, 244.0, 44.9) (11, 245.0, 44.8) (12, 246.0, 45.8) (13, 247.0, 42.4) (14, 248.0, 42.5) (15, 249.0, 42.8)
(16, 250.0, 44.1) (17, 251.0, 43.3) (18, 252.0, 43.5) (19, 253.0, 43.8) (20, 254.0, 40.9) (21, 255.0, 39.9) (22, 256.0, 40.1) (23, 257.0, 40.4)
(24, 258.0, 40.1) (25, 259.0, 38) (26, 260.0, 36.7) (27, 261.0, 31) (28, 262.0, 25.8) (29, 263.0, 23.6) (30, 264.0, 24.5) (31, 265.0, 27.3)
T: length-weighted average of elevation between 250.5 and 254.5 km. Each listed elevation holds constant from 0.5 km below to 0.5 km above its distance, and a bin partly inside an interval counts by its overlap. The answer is 42.9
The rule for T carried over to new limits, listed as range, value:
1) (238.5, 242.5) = 45.4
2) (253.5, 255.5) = 40.4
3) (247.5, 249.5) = 42.6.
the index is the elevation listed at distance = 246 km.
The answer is 45.8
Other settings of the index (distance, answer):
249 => 42.8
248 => 42.5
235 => 22.7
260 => 36.7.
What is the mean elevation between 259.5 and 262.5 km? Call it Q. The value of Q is 31.2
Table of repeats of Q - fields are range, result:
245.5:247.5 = 44.1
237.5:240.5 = 42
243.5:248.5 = 44.1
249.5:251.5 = 43.7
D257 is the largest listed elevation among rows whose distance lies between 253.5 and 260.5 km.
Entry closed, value 40.9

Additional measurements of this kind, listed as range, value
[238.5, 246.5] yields 46.9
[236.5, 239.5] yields 41.5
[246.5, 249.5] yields 42.8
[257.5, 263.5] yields 40.1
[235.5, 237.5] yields 34.8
